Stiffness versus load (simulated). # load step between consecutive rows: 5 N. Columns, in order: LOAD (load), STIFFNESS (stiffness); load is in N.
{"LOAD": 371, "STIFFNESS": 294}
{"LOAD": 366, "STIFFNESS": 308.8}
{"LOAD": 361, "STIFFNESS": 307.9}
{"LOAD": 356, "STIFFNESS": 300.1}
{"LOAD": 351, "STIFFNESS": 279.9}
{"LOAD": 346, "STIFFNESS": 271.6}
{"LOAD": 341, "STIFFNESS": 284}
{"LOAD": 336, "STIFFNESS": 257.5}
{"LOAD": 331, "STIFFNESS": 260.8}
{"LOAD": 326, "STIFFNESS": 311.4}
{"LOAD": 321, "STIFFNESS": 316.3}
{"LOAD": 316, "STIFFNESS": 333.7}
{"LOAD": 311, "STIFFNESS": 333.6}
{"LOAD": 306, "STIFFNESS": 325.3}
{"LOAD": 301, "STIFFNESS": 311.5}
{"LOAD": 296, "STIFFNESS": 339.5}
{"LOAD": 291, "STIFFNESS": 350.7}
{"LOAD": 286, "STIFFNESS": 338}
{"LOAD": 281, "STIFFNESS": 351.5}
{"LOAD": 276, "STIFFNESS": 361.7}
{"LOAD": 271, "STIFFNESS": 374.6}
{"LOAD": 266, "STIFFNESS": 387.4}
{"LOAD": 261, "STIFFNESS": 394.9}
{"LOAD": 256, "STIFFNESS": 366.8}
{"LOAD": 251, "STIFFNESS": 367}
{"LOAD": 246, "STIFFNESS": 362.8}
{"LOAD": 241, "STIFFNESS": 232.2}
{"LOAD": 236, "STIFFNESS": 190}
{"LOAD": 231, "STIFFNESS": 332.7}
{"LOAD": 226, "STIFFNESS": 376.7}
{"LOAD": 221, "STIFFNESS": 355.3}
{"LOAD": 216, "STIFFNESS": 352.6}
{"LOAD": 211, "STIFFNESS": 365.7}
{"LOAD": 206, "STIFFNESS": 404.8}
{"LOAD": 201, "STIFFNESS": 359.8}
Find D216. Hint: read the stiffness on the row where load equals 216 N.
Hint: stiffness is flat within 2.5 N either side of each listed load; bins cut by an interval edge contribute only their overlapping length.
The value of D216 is 352.6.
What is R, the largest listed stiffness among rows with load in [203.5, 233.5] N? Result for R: 404.8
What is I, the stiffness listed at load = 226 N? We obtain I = 376.7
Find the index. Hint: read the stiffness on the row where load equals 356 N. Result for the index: 300.1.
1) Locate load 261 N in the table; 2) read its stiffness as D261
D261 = 394.9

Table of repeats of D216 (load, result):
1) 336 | 257.5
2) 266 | 387.4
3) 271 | 374.6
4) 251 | 367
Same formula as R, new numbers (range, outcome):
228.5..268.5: 394.9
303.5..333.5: 333.7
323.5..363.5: 311.4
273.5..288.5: 361.7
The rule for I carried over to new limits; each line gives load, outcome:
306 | 325.3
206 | 404.8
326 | 311.4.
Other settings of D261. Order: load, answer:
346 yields 271.6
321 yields 316.3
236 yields 190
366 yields 308.8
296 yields 339.5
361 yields 307.9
